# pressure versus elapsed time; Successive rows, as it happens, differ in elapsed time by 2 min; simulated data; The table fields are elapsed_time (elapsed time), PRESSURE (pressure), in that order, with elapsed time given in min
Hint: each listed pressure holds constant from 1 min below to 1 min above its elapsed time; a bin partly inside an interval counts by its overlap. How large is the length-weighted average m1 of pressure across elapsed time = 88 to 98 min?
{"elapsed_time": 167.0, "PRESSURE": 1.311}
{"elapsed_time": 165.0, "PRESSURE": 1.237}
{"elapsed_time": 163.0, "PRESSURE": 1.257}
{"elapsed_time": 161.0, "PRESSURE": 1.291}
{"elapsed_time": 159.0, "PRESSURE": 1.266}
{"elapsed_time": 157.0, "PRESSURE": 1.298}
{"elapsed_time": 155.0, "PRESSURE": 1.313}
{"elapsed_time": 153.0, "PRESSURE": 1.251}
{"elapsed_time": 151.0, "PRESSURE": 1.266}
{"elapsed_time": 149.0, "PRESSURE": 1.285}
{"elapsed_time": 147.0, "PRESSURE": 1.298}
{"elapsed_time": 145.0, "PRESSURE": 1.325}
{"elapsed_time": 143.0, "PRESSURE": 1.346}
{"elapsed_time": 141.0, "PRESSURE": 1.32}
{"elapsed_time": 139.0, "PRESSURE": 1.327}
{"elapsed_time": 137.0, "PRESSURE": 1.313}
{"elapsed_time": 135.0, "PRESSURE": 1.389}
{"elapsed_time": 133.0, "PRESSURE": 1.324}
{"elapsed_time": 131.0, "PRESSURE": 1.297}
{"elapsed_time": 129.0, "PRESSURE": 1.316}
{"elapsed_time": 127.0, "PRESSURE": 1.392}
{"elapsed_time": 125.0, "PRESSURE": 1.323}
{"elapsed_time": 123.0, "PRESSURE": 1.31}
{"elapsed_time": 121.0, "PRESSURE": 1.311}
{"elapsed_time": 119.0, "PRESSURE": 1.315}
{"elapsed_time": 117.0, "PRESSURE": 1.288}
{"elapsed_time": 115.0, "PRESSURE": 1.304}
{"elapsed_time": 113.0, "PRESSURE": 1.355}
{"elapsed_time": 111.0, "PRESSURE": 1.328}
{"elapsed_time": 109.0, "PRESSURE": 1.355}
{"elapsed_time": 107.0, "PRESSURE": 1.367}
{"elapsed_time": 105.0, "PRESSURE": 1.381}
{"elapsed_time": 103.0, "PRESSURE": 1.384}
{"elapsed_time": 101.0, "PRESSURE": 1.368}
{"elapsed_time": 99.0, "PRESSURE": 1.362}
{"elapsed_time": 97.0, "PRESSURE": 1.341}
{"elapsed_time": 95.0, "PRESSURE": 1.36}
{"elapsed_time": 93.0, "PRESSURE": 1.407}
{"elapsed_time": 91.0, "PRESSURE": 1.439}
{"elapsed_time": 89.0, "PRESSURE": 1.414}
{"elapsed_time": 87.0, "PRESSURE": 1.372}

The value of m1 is 1.39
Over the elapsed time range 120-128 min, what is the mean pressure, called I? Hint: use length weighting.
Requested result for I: 1.33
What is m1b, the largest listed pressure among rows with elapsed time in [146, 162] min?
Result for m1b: 1.313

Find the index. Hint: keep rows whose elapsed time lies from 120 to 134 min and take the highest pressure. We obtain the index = 1.392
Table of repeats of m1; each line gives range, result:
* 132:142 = 1.33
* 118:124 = 1.31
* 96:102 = 1.36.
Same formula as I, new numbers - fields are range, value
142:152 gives 1.3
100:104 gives 1.38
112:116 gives 1.33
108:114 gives 1.35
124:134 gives 1.33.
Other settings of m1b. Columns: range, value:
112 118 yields 1.355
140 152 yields 1.346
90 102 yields 1.439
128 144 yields 1.389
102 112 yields 1.384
